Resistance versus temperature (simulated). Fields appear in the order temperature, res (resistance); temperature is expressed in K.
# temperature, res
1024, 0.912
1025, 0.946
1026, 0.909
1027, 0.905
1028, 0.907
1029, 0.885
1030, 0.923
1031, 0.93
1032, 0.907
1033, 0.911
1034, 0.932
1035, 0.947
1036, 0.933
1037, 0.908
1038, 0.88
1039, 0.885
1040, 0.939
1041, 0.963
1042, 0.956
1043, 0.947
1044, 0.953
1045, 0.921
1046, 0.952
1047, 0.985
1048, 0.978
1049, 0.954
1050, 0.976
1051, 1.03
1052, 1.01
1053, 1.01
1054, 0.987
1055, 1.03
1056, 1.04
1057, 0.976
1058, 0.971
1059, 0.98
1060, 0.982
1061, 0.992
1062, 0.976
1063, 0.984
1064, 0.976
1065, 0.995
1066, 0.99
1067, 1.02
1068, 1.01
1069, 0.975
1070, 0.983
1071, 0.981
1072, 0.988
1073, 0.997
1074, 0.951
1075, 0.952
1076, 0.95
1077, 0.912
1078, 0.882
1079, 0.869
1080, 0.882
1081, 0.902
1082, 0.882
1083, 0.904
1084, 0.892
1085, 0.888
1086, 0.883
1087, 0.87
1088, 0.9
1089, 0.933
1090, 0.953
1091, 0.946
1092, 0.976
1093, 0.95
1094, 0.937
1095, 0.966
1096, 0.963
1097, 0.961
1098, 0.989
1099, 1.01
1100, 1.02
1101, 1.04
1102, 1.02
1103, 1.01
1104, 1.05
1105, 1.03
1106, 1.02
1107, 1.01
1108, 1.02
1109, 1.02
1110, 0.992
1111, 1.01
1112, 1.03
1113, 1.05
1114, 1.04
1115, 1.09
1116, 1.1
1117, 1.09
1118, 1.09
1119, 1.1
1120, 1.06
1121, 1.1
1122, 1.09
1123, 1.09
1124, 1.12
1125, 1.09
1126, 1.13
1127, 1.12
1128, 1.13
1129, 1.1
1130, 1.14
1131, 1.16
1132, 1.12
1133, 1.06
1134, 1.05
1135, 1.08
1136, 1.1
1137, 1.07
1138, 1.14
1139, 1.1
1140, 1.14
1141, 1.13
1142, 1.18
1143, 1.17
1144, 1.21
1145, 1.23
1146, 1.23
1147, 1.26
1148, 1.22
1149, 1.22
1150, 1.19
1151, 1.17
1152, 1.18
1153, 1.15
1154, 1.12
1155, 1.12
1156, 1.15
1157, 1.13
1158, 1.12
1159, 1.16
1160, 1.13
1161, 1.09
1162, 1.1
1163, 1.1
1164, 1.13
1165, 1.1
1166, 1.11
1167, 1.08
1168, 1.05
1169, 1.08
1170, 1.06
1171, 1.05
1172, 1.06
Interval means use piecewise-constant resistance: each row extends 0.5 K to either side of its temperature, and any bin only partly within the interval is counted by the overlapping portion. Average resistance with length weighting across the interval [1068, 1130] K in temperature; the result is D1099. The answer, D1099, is 0.999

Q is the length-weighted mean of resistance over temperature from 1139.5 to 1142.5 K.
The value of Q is 1.15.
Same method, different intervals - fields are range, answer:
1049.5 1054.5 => 1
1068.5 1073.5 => 0.985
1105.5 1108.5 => 1.02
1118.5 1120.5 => 1.08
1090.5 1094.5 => 0.952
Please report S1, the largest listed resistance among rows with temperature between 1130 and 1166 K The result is 1.26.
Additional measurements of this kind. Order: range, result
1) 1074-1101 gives 1.04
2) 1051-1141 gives 1.16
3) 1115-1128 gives 1.13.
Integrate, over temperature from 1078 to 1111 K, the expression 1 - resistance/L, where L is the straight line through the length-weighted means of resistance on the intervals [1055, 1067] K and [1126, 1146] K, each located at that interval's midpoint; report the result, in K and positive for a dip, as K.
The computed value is 3.0 K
